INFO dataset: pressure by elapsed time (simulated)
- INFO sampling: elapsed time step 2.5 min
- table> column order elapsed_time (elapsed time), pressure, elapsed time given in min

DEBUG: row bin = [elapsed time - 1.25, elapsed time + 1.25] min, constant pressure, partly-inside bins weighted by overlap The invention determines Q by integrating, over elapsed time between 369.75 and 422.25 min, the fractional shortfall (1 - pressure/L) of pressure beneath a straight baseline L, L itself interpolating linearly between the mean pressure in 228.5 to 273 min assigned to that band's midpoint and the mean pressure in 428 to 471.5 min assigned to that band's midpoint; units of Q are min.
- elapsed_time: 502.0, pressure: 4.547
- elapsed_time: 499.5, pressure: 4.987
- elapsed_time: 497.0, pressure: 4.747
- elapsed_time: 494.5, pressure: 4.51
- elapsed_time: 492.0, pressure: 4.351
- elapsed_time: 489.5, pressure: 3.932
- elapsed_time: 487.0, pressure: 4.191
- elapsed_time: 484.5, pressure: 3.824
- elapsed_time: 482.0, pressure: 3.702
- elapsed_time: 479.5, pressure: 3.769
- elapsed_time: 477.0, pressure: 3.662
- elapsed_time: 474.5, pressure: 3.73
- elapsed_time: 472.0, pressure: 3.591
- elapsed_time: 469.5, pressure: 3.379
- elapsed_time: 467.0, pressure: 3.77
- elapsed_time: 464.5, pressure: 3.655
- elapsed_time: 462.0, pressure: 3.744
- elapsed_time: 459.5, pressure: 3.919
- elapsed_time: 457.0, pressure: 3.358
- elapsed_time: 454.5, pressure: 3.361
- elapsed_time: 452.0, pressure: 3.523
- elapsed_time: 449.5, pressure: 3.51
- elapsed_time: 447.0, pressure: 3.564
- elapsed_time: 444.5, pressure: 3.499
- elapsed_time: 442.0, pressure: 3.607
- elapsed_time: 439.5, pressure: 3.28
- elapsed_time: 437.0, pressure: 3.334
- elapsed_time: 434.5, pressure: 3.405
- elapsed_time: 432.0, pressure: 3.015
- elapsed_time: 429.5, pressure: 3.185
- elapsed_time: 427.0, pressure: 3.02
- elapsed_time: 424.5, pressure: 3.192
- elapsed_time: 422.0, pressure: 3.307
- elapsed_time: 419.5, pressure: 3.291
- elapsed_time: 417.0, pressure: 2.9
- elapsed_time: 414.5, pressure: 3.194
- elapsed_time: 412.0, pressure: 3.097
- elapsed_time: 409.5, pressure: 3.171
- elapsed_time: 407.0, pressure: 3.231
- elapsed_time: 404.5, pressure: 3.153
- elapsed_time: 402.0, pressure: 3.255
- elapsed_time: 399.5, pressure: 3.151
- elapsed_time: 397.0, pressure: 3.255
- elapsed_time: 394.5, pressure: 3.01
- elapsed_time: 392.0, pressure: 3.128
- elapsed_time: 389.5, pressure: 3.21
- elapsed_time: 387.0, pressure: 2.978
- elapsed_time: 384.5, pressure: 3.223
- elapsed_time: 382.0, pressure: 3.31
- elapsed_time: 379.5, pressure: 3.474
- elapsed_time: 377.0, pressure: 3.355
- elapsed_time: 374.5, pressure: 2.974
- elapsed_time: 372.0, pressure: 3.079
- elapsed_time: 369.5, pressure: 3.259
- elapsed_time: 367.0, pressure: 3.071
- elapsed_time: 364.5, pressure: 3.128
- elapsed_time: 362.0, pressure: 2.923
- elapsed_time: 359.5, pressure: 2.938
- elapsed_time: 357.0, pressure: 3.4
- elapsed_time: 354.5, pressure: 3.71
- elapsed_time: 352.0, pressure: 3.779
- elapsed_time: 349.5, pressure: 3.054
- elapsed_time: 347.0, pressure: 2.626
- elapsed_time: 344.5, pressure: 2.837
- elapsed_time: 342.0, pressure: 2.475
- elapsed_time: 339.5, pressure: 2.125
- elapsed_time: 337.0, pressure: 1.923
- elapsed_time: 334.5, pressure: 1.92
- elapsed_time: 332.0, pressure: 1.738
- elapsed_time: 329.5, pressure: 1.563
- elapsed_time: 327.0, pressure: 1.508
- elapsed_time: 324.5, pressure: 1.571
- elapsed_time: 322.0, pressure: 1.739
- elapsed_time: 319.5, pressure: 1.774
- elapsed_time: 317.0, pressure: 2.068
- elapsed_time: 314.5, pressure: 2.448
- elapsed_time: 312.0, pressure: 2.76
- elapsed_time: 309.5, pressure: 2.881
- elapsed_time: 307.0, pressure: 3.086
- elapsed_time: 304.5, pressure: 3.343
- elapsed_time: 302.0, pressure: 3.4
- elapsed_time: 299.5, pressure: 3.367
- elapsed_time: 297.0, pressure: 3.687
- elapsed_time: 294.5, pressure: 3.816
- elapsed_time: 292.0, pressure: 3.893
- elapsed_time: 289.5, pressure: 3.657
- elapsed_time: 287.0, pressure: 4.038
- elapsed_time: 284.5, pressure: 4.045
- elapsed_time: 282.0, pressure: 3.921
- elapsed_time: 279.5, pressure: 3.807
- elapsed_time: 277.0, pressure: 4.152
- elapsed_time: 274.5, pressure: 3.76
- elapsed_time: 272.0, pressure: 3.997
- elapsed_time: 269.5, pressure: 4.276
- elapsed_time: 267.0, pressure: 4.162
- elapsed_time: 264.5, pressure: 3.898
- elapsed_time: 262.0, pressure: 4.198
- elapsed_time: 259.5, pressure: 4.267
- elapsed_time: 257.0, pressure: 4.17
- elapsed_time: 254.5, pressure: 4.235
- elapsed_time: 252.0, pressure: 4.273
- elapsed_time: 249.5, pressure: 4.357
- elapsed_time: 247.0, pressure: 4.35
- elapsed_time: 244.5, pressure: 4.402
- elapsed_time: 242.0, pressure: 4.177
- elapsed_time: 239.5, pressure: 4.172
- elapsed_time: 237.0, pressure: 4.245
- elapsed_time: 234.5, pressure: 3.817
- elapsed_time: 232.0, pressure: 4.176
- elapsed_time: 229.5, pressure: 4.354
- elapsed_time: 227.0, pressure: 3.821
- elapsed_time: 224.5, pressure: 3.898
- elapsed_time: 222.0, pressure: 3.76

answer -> 7.0 min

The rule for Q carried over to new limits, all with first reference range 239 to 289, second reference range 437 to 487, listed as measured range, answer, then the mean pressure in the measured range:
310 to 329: 9.5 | 2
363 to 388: 4.2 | 3.18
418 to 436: 2.4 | 3.2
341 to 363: 4.5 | 3.09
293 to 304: 1.3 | 3.56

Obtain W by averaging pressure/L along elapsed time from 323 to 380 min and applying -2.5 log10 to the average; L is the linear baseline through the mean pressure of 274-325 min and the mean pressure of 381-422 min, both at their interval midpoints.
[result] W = 0.18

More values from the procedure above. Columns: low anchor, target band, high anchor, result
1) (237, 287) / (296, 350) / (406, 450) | 0.490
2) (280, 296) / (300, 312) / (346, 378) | 0.181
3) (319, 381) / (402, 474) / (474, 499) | 0.063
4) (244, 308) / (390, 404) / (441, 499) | 0.214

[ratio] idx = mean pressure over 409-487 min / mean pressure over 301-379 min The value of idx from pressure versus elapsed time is 1.30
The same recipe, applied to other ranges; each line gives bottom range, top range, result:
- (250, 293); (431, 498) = 0.91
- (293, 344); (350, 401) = 1.30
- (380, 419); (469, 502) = 1.29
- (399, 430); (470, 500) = 1.28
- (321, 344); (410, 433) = 1.67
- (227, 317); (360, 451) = 0.84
